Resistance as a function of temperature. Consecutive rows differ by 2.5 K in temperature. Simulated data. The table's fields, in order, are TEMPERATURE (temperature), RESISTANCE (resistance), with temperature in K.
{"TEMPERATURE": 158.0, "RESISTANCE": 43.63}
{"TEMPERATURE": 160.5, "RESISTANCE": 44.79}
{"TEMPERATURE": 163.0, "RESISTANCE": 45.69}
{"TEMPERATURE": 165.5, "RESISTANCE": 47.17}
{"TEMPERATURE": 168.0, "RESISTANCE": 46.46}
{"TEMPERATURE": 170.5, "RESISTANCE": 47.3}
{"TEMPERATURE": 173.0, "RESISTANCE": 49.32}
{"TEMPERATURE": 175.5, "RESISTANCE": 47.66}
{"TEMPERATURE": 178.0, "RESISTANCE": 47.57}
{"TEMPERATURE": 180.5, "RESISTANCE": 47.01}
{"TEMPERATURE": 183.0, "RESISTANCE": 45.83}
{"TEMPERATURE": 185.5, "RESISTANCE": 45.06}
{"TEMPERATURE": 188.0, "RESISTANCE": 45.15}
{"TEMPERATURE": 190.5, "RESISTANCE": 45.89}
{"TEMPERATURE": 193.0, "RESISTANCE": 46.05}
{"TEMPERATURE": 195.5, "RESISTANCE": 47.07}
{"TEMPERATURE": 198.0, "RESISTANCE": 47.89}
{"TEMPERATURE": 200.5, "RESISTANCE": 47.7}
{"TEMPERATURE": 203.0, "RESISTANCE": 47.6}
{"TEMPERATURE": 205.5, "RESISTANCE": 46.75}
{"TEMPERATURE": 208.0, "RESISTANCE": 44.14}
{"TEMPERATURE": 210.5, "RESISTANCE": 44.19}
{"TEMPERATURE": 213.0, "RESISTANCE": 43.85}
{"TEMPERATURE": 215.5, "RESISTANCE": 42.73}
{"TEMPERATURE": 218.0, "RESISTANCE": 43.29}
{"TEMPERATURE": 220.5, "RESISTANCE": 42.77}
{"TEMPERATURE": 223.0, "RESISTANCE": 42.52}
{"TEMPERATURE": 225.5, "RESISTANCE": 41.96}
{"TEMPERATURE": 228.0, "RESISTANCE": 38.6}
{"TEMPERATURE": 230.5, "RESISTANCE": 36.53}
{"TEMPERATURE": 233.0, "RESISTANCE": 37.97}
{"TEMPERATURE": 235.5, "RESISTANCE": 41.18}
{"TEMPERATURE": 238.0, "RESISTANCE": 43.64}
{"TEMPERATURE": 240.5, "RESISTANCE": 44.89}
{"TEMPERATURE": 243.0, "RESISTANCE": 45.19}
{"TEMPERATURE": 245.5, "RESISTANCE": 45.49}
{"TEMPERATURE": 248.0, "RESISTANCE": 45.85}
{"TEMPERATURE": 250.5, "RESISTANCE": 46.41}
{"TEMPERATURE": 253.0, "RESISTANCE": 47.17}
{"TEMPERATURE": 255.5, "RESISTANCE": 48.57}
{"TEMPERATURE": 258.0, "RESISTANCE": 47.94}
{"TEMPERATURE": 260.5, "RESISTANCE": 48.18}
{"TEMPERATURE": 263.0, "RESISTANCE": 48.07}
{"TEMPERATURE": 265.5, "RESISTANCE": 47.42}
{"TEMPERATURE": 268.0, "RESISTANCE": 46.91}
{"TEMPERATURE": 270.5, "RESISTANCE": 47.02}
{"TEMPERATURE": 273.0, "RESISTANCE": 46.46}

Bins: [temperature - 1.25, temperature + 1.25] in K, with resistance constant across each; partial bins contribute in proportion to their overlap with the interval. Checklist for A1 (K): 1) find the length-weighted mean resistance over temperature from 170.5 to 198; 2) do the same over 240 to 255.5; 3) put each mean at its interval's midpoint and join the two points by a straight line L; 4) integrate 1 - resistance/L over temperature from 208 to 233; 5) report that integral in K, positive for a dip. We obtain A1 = 2.50 K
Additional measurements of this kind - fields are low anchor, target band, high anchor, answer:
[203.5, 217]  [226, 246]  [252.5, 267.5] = 2.0 K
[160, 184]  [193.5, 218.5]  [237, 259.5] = 0.5 K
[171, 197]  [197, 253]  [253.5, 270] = 4.2 K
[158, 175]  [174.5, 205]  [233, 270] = -0.2 K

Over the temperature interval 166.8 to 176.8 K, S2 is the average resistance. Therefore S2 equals 47.7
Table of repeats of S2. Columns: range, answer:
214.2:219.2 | 43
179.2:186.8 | 46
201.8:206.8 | 47.1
